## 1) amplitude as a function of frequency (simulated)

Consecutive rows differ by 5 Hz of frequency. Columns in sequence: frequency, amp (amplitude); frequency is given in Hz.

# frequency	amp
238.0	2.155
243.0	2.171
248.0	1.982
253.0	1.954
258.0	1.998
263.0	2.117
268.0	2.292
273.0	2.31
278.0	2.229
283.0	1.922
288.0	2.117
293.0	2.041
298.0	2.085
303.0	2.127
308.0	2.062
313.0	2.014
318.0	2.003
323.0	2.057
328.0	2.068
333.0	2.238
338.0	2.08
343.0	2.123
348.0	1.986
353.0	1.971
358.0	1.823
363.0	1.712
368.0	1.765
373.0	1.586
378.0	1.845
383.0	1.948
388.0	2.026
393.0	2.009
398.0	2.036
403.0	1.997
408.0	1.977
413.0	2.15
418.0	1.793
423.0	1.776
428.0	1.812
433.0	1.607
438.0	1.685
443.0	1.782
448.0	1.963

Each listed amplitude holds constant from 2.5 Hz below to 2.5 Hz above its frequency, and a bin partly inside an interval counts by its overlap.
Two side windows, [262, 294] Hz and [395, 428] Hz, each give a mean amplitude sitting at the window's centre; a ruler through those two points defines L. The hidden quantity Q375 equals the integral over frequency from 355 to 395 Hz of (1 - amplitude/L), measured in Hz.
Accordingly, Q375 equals 3.2 Hz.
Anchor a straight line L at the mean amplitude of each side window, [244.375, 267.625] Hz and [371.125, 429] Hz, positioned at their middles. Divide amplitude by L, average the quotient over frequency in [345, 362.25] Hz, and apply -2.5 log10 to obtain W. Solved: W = 0.03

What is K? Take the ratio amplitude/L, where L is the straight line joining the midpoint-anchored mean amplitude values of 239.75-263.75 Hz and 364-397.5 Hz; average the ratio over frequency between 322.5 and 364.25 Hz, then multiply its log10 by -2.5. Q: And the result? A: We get -0.05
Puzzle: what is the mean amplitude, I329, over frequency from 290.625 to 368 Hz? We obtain 2.02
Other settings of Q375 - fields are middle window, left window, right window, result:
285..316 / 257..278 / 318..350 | 1.0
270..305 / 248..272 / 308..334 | -0.7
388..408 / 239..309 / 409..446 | -1.5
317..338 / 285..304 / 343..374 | -1.5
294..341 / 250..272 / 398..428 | -0.9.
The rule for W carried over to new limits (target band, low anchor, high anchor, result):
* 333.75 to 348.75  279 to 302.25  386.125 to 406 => -0.03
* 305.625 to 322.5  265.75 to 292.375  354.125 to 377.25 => -0.02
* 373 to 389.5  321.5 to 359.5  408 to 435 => 0.04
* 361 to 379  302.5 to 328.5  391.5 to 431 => 0.16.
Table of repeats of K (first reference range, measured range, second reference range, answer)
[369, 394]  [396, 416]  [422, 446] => -0.13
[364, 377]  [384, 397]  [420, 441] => -0.18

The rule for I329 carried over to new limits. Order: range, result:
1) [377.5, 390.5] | 1.95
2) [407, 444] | 1.82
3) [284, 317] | 2.06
